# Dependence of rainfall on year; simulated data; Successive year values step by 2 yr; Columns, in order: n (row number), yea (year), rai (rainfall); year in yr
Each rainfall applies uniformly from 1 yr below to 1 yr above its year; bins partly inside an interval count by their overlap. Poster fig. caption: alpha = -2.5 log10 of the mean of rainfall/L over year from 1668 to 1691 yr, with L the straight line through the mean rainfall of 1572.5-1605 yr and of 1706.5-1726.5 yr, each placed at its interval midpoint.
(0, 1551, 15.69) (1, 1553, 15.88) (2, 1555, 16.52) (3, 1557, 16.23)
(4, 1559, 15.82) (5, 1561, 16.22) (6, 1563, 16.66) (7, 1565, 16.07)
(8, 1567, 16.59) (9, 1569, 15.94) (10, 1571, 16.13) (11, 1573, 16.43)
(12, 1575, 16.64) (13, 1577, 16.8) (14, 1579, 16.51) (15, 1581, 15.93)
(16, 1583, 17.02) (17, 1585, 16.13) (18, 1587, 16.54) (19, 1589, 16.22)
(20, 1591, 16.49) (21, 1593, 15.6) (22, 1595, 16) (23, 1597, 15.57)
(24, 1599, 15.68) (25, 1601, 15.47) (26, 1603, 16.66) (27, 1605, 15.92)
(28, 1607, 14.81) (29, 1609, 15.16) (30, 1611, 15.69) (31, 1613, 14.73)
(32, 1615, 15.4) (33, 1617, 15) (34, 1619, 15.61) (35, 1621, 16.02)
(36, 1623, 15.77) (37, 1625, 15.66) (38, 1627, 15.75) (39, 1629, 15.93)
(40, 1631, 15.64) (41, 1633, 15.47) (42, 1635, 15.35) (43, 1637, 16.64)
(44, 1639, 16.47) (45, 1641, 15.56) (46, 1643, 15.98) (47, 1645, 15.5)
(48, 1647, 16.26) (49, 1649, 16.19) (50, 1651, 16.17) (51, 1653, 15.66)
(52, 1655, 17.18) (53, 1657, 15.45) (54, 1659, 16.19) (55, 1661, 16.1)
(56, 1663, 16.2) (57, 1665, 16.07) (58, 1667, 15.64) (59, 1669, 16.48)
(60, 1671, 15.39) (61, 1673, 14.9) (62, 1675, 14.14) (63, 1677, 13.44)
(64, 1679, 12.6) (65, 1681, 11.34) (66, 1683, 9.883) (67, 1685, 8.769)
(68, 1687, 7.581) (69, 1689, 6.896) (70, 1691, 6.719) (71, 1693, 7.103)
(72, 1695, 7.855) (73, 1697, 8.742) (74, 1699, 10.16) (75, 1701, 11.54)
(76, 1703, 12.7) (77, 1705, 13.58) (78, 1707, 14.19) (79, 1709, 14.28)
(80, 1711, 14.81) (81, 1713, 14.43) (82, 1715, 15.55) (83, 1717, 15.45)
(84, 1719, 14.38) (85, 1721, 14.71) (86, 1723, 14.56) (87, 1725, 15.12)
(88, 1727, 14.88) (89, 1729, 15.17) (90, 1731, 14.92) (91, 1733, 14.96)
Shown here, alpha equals 0.28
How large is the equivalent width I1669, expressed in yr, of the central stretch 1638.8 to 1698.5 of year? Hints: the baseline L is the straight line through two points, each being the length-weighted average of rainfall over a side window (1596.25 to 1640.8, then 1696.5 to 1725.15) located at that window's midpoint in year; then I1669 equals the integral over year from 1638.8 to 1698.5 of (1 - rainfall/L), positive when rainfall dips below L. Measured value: 5.3 yr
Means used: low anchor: 15.7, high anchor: 13.7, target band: 13.3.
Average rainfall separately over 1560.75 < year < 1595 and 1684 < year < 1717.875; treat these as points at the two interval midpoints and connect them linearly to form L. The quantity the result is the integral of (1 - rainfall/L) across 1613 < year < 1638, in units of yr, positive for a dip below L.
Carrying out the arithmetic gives -2.3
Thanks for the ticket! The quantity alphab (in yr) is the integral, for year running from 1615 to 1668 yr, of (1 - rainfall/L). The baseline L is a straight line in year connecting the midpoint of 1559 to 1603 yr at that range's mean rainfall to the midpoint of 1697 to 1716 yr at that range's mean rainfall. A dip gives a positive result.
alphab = -4.1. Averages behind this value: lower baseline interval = 16.2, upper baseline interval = 13.2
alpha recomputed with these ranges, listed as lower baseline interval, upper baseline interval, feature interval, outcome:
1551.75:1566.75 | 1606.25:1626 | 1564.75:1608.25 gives -0.02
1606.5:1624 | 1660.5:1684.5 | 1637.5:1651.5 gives -0.09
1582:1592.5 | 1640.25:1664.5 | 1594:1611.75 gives 0.05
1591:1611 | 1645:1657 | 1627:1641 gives 0.01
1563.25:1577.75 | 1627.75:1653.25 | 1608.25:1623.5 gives 0.05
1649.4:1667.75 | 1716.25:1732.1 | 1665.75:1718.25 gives 0.27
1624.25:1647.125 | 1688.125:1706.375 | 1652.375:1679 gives -0.21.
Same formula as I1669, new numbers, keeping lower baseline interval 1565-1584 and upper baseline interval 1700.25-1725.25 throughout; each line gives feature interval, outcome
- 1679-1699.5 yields 8.4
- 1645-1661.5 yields -1.0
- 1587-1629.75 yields 0.5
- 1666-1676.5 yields -0.2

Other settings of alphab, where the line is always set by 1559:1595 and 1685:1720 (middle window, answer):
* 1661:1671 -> -2.5 yr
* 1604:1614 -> -0.1 yr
